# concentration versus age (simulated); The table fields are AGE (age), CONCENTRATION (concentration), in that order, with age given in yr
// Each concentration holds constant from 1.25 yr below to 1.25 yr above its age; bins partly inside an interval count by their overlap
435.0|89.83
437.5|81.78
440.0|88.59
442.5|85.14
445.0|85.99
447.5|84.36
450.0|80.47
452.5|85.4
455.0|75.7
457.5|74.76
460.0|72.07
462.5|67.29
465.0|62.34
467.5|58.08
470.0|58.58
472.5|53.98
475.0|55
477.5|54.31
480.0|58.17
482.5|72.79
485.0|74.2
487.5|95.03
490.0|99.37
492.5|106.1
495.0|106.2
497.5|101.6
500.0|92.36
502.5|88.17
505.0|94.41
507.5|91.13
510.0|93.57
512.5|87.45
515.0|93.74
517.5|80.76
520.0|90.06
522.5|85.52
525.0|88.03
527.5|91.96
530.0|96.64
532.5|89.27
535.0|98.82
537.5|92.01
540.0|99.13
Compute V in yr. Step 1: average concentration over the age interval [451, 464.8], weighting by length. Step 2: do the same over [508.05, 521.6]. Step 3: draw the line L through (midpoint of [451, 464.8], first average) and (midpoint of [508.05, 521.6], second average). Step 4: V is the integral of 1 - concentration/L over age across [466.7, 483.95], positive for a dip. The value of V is 4.4 yr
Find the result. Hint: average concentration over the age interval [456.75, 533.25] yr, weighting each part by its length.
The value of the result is 81.7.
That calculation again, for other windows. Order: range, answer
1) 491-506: 98.2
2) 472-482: 56.8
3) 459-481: 59.9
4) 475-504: 84.9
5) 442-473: 72.8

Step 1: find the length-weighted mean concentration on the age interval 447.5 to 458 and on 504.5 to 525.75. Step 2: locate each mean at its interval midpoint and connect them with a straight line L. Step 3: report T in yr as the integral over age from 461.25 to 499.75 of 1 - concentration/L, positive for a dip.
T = 4.2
